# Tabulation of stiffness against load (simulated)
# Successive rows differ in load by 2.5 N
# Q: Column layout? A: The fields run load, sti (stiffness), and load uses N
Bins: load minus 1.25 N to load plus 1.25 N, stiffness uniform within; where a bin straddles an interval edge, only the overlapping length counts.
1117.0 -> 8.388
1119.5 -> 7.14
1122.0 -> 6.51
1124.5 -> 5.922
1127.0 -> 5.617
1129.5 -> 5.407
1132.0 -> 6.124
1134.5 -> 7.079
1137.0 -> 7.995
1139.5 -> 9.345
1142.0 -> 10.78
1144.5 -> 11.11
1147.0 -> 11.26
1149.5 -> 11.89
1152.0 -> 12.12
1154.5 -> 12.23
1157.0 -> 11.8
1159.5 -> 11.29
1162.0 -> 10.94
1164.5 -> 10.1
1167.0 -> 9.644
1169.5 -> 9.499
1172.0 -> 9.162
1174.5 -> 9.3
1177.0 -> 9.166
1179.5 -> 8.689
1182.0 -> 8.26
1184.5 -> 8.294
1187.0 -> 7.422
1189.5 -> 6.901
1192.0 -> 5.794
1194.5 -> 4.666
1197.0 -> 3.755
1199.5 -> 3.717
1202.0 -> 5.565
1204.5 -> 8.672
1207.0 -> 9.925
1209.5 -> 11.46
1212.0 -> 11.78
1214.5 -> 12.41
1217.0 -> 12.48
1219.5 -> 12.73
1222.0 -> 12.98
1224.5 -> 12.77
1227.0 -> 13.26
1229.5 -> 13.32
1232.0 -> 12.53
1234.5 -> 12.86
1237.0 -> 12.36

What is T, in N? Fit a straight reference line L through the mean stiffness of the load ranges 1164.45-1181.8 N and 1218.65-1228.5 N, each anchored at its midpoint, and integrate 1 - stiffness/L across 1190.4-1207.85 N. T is 8.2 N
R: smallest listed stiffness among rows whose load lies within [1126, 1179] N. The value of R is 5.407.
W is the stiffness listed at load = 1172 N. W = 9.162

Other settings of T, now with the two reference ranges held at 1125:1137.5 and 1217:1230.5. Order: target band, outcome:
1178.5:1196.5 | 5.8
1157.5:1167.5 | -2.5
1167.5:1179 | 0.1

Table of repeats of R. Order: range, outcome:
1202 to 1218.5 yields 5.565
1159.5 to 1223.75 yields 3.717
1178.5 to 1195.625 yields 4.666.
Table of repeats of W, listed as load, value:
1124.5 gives 5.922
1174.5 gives 9.3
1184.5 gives 8.294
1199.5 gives 3.717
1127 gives 5.617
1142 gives 10.78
